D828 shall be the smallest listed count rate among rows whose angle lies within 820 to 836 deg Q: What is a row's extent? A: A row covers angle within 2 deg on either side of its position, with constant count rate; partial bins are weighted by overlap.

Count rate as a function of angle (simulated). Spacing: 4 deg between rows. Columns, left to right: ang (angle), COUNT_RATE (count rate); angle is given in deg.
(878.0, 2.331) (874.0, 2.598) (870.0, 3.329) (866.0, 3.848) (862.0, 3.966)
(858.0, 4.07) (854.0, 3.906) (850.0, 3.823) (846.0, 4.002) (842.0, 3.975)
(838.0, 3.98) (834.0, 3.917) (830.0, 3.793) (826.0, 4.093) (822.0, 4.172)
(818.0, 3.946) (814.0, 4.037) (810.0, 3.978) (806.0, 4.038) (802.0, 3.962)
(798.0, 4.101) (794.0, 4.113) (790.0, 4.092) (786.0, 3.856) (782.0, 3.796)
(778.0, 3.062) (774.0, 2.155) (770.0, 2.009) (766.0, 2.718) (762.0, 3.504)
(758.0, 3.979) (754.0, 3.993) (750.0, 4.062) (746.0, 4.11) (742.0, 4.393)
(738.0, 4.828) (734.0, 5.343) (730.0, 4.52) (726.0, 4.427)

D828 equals 3.793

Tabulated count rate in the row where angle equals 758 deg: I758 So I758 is 3.979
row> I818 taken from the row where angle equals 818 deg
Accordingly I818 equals 3.946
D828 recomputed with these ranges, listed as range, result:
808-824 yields 3.946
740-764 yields 3.504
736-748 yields 4.11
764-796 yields 2.009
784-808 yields 3.856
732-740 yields 4.828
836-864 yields 3.823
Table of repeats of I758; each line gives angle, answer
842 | 3.975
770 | 2.009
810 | 3.978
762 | 3.504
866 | 3.848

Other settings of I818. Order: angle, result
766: 2.718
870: 3.329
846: 4.002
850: 3.823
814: 4.037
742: 4.393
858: 4.07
